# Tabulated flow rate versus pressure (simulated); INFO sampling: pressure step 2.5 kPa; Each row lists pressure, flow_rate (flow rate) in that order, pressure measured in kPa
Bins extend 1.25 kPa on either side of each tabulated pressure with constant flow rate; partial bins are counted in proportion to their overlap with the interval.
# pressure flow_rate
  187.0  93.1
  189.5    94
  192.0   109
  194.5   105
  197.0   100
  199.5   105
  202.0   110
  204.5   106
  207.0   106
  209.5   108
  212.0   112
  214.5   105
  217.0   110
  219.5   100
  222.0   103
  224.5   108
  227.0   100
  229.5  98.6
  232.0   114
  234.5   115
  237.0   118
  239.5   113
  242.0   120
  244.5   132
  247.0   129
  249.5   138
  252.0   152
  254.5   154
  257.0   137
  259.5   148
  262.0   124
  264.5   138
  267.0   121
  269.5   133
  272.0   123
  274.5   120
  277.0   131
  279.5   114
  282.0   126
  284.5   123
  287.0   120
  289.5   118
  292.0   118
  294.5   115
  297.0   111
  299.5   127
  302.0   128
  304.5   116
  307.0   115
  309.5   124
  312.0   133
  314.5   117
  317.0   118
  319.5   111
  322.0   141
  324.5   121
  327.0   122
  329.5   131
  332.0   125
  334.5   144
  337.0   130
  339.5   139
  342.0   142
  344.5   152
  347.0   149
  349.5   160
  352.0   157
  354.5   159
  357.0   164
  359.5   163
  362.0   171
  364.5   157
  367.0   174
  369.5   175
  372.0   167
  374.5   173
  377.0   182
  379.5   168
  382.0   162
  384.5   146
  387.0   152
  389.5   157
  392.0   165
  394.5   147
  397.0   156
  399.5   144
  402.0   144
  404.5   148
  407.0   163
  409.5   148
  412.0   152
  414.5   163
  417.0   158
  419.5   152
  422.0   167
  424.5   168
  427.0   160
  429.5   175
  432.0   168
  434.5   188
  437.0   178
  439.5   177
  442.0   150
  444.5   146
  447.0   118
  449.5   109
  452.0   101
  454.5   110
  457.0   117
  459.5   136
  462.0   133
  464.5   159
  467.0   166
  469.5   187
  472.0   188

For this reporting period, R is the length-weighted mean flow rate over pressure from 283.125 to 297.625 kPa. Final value 118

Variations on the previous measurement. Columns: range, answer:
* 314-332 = 123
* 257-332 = 124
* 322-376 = 151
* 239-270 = 134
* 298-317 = 122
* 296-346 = 128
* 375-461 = 152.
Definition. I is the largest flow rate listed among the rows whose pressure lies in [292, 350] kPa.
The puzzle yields 160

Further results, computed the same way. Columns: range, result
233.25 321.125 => 154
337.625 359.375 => 164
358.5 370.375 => 175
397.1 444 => 188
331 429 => 182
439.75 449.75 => 150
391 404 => 165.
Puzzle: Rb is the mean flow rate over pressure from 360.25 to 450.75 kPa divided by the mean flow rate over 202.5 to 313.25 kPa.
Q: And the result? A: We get 1.32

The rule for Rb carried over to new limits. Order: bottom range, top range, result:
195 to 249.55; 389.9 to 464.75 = 1.35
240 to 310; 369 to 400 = 1.27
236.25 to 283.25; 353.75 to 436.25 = 1.24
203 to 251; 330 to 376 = 1.38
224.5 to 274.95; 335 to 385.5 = 1.26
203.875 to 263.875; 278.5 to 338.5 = 1.03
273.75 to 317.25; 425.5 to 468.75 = 1.22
